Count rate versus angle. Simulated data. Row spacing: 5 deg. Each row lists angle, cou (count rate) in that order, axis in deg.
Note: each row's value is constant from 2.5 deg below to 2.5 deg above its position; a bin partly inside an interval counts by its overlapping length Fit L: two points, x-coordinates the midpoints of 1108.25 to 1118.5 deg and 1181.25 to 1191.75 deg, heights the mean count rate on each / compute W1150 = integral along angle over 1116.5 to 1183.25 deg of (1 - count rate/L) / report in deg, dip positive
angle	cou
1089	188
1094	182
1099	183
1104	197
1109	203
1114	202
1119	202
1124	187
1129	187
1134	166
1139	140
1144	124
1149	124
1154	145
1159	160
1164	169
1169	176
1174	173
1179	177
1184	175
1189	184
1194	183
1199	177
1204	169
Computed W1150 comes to 9.3 deg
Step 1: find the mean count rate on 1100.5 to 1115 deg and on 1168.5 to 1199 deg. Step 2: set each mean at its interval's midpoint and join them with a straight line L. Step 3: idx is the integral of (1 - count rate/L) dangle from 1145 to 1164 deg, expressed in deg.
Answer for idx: 4.2 deg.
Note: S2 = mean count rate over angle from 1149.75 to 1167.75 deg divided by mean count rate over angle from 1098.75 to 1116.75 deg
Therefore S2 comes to 0.79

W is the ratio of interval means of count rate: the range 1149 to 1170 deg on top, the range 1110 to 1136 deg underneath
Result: 0.83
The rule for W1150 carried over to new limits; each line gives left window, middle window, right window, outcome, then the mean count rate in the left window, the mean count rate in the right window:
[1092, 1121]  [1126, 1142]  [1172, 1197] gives 2.2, 195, 178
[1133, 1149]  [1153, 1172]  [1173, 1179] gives -0.4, 138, 175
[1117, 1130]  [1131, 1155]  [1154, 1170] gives 5.1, 192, 164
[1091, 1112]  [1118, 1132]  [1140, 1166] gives -1.7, 191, 144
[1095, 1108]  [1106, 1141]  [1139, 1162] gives -3.5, 191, 139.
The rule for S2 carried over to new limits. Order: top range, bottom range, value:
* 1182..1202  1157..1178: 1.05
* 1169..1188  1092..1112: 0.92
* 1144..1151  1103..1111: 0.62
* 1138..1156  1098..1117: 0.67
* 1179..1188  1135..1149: 1.32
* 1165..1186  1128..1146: 1.15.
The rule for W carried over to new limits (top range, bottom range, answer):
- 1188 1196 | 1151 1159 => 1.24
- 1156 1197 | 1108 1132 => 0.89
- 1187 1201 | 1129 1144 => 1.18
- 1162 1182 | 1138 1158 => 1.29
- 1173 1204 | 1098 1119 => 0.90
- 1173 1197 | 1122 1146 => 1.11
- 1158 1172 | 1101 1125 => 0.85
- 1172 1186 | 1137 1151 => 1.36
